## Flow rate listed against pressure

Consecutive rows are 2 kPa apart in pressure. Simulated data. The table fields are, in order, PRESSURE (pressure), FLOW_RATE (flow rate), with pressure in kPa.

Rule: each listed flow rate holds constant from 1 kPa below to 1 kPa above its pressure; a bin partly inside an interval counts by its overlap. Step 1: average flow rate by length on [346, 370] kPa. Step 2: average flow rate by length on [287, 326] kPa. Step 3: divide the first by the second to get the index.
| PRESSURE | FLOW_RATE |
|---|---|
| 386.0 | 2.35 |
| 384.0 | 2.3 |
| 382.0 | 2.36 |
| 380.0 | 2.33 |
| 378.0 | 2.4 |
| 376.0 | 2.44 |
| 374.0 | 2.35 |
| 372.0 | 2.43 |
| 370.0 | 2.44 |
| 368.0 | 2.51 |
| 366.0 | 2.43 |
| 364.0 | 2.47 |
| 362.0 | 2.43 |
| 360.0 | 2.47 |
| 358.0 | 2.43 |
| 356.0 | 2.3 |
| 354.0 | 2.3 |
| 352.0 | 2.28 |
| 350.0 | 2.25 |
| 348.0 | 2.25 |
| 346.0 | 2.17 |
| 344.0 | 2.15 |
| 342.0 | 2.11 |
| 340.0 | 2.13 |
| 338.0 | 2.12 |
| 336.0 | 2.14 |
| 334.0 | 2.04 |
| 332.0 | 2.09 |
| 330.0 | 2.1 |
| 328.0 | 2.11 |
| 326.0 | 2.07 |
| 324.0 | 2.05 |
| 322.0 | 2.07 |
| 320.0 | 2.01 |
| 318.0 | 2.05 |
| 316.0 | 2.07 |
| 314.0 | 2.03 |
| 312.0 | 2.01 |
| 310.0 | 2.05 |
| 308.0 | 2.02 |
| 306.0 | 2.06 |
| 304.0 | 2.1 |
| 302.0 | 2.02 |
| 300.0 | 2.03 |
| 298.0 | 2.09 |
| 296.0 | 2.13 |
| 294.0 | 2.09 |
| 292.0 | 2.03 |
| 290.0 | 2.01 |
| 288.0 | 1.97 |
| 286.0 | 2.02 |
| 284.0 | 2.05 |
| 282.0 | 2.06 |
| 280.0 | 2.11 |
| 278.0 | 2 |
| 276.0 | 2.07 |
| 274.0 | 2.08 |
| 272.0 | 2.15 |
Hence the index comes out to 1.16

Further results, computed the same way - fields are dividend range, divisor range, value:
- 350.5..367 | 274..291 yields 1.17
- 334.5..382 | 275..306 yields 1.13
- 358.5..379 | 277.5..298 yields 1.19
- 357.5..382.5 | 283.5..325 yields 1.18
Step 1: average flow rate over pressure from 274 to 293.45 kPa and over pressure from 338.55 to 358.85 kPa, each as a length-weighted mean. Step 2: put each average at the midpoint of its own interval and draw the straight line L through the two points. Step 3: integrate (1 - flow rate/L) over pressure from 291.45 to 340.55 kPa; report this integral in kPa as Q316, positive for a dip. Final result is 1.53 kPa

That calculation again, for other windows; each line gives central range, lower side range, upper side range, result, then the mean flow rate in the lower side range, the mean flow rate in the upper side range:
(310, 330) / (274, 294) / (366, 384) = 1.2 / 2.04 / 2.4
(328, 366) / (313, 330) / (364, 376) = 0.4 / 2.06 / 2.44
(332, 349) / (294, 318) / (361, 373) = 1.1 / 2.06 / 2.45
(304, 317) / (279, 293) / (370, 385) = 0.5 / 2.04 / 2.38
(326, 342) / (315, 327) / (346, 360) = 0.4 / 2.05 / 2.3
